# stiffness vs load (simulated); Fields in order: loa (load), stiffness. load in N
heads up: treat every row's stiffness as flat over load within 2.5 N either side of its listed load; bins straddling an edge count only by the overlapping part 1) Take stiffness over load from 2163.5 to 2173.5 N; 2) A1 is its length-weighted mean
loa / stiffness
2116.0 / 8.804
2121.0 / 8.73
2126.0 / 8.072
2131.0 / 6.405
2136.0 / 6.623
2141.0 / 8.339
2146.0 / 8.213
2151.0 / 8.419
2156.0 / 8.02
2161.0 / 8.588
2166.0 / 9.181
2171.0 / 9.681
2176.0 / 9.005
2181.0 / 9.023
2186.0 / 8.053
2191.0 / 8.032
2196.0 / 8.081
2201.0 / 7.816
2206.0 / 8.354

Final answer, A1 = 9.43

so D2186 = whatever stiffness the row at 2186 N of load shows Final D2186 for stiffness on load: 8.053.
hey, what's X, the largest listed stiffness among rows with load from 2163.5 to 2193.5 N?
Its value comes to 9.681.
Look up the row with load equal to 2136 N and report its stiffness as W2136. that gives 6.623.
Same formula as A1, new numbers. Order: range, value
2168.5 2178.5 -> 9.34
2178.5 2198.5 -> 8.3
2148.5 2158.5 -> 8.22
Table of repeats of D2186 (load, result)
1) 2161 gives 8.588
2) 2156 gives 8.02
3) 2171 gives 9.681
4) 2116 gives 8.804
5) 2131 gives 6.405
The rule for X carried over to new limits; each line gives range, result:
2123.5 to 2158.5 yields 8.419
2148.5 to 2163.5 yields 8.588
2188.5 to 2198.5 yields 8.081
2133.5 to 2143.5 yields 8.339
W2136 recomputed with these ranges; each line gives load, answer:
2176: 9.005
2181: 9.023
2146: 8.213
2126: 8.072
